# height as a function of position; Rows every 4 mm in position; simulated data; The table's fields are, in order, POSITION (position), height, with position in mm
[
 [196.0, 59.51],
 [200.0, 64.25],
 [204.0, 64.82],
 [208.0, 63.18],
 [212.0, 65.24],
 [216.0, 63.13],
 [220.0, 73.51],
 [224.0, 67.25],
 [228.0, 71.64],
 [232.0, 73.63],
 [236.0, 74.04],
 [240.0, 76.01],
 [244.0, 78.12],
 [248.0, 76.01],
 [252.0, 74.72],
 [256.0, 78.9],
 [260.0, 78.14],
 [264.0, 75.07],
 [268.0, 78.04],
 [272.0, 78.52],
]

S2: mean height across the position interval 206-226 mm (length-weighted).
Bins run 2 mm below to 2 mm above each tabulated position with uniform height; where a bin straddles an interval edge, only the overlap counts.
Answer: 66.5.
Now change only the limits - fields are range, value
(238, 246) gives 77.1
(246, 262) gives 76.9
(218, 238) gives 72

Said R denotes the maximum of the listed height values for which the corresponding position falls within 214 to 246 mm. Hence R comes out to 78.12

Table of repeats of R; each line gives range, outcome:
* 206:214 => 65.24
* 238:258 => 78.9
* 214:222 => 73.51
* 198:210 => 64.82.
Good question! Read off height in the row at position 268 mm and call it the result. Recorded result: 78.04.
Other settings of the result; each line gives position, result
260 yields 78.14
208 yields 63.18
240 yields 76.01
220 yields 73.51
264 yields 75.07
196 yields 59.51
